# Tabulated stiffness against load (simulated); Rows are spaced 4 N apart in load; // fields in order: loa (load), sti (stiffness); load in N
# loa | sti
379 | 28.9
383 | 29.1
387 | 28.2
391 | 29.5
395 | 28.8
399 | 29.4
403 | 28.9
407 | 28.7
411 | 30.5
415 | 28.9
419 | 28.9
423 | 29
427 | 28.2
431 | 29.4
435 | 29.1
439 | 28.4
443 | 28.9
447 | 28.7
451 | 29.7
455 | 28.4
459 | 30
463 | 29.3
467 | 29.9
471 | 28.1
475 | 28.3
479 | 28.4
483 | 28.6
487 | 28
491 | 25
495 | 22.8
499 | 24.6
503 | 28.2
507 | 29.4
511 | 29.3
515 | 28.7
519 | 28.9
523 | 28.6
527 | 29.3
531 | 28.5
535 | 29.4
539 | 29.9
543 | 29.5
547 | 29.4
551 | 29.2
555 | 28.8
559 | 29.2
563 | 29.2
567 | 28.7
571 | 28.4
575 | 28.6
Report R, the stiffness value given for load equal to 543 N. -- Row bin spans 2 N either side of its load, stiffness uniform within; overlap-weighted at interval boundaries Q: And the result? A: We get 29.5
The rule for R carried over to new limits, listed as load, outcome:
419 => 28.9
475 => 28.3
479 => 28.4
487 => 28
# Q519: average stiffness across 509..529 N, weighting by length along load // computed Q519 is 29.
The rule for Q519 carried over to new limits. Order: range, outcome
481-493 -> 27.2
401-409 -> 28.8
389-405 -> 29.1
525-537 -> 29.1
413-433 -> 28.9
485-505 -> 25.7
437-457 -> 28.8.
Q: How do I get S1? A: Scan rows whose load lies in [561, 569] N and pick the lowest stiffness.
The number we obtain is 28.7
